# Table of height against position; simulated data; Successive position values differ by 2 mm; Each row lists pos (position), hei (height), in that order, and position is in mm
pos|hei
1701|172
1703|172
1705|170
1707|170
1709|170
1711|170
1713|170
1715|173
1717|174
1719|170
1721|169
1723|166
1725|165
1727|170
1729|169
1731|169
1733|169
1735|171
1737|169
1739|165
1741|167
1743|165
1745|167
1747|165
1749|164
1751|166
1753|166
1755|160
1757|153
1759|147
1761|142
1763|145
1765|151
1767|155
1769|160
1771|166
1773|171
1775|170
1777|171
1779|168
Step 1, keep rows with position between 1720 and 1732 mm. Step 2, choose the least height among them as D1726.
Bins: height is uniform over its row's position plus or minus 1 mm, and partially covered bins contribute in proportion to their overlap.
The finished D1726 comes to 165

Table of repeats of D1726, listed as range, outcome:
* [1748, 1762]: 142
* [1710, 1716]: 170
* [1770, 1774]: 166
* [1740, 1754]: 164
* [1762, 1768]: 145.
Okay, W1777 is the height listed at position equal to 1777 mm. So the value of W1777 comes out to 171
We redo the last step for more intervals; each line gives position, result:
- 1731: 169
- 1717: 174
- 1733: 169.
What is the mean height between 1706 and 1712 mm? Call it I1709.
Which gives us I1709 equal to 170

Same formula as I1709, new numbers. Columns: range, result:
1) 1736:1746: 167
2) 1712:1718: 172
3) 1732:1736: 170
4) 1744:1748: 166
